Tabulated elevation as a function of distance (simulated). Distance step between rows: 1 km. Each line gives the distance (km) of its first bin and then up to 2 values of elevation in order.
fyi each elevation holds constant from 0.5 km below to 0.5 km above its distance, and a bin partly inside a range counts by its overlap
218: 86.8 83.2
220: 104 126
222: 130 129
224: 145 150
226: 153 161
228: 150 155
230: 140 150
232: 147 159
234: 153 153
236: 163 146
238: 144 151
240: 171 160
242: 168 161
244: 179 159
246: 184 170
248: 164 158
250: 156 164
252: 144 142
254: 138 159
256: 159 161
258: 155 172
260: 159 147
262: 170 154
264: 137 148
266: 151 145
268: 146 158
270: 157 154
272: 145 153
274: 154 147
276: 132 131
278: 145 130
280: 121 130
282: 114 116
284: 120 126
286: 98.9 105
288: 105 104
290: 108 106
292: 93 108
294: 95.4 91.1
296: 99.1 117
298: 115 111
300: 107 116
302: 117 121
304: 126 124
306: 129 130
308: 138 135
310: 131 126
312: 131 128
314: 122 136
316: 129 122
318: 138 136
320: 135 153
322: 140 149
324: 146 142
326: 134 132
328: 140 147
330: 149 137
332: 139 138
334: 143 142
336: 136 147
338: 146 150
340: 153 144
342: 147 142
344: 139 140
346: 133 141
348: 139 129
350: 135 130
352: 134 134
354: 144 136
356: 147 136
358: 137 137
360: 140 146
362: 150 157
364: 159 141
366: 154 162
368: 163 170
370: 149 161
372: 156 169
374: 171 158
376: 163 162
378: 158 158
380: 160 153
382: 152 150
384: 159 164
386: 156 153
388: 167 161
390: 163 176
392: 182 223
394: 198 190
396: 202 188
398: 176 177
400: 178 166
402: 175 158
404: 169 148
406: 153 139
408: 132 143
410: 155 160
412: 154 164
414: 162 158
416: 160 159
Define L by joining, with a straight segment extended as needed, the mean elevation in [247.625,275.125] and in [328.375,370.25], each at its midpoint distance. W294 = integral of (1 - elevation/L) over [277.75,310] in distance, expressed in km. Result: 7.4 km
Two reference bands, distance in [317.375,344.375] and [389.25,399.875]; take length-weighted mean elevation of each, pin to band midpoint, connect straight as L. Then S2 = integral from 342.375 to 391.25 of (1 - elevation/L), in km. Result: 4.83 km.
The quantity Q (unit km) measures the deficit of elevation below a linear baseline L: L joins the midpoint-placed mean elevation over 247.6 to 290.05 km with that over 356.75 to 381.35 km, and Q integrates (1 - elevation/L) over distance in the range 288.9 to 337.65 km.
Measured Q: 6.7 km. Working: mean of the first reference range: 142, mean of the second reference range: 155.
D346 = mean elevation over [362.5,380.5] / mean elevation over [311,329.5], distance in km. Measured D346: 1.17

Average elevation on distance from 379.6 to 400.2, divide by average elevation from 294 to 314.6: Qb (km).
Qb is 1.44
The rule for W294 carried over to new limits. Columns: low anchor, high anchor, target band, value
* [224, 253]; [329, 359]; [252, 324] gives 8.42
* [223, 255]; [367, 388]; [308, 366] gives 6.89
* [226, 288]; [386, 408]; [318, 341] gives 2.64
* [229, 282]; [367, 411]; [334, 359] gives 3.26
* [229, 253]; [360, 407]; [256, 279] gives 1.24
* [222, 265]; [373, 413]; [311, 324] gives 2.05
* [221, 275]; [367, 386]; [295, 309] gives 3.37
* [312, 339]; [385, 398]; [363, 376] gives 0.49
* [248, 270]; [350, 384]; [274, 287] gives 2.30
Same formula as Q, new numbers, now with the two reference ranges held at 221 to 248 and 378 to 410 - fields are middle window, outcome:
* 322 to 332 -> 1.2 km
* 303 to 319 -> 3.1 km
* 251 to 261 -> 0.1 km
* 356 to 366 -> 1.1 km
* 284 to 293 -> 2.9 km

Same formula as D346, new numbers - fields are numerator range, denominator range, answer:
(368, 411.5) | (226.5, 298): 1.16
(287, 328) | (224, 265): 0.79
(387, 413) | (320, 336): 1.19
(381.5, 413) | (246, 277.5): 1.09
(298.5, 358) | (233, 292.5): 0.94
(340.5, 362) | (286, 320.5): 1.17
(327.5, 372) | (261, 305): 1.14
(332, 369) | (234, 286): 0.96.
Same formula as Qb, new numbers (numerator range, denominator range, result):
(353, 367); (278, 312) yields 1.25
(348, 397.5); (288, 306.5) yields 1.43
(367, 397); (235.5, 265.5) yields 1.06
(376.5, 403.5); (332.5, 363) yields 1.21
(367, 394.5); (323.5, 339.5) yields 1.16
